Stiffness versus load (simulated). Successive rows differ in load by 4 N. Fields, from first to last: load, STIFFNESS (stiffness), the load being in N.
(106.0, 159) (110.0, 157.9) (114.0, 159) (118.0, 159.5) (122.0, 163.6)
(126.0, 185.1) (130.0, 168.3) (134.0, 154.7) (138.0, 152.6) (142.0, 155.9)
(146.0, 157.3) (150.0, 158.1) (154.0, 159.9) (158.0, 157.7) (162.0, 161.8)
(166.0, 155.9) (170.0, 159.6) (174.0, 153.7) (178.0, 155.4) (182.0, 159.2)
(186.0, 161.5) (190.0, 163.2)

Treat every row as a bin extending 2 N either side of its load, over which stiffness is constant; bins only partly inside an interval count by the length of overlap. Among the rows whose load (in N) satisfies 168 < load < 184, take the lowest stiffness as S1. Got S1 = 153.7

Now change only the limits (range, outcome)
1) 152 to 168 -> 155.9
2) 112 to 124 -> 159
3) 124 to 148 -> 152.6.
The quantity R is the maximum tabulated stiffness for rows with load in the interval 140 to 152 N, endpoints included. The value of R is 158.1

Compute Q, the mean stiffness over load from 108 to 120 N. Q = 159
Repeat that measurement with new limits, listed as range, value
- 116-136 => 166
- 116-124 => 162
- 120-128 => 174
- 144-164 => 159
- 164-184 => 157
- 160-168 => 159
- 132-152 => 156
